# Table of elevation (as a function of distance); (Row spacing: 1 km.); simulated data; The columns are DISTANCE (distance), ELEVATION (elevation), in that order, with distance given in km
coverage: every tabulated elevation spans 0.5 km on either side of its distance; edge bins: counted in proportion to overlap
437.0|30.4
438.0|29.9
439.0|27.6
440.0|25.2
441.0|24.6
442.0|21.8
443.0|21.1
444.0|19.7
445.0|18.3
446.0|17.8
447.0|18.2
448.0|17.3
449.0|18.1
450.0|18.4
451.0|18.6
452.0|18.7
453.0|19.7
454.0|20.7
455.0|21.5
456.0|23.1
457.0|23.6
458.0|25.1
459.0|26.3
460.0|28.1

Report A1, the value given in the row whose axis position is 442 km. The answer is 21.8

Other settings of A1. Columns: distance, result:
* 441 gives 24.6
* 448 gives 17.3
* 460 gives 28.1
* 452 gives 18.7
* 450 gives 18.4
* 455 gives 21.5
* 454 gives 20.7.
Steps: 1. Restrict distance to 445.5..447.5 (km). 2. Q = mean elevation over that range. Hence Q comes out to 18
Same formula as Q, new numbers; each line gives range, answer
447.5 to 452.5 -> 18.2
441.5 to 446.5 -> 19.7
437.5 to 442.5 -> 25.8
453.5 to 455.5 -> 21.1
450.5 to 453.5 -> 19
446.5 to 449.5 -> 17.9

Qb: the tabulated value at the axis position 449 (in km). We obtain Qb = 18.1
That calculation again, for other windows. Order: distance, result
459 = 26.3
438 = 29.9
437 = 30.4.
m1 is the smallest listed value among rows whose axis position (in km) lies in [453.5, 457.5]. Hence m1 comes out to 20.7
